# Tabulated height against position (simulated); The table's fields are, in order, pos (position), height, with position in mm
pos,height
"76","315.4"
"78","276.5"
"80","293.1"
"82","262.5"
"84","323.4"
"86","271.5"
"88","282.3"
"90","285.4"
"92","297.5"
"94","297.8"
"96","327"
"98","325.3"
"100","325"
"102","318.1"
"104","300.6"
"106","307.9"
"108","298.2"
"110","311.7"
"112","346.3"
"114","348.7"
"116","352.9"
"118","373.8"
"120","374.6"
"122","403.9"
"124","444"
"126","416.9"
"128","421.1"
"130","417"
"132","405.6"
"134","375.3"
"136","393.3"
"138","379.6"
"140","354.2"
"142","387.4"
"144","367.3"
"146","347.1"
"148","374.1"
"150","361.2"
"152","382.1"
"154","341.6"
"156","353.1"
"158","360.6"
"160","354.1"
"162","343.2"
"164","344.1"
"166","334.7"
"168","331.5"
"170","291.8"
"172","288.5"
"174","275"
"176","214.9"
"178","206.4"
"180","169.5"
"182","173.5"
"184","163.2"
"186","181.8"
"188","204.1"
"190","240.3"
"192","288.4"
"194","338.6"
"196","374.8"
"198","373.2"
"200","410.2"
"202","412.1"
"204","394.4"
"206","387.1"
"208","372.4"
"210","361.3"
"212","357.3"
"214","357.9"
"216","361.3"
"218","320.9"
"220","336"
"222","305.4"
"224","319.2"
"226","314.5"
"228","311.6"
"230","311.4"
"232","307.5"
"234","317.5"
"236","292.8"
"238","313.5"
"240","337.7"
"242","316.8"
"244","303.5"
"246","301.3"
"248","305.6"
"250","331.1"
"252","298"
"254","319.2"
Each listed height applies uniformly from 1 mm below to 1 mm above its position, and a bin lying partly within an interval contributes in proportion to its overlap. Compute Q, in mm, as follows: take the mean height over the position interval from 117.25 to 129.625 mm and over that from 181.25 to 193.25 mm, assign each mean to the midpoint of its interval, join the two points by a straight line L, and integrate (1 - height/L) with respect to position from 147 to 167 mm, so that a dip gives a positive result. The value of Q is -3.4 mm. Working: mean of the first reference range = 407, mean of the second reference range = 212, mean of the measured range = 355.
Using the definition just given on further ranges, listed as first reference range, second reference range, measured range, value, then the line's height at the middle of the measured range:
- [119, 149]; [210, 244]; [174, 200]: 7.4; 353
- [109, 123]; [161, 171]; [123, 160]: -4.0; 344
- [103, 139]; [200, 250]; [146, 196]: 8.9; 354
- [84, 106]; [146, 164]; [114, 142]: -4.9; 333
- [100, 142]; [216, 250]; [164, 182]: 4.2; 343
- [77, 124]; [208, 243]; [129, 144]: -3.0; 322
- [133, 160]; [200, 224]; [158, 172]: 1.3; 365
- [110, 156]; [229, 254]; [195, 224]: -2.9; 331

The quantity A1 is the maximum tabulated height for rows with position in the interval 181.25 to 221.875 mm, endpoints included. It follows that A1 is 412.1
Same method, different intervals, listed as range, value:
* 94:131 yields 444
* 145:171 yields 382.1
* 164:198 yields 374.8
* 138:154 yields 387.4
